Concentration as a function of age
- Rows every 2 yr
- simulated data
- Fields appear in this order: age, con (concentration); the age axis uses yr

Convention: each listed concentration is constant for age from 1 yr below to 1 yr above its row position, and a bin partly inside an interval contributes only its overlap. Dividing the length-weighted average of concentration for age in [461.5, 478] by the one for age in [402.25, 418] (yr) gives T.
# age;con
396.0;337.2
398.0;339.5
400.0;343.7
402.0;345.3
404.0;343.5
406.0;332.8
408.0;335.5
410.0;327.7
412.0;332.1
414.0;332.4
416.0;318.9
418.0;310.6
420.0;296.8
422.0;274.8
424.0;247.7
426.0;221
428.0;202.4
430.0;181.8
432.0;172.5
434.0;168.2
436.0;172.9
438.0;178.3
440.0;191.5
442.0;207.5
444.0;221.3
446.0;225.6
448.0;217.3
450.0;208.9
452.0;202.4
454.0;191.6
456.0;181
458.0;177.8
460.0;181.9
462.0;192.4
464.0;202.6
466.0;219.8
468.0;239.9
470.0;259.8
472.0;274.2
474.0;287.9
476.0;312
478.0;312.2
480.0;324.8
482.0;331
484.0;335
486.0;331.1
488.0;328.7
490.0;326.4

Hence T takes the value 0.77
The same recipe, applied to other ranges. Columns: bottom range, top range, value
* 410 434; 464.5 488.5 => 1.12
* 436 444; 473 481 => 1.60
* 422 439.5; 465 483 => 1.44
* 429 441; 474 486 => 1.81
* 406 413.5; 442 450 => 0.66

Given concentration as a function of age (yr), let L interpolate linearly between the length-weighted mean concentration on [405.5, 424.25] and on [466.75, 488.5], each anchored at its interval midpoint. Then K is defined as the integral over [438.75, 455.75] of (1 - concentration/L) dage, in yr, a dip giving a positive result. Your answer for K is 5.6 yr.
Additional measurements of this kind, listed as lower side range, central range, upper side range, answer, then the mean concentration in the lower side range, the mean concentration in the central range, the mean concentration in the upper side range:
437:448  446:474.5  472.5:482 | 4.70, 206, 216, 310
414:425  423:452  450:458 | 4.45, 294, 201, 192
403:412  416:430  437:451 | 1.22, 335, 258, 207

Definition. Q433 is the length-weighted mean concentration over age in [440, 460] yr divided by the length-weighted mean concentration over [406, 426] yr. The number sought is 0.66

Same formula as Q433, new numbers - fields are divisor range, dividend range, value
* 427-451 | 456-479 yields 1.22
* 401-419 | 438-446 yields 0.62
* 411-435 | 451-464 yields 0.74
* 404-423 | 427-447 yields 0.60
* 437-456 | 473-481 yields 1.52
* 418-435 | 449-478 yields 1.00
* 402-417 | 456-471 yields 0.63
